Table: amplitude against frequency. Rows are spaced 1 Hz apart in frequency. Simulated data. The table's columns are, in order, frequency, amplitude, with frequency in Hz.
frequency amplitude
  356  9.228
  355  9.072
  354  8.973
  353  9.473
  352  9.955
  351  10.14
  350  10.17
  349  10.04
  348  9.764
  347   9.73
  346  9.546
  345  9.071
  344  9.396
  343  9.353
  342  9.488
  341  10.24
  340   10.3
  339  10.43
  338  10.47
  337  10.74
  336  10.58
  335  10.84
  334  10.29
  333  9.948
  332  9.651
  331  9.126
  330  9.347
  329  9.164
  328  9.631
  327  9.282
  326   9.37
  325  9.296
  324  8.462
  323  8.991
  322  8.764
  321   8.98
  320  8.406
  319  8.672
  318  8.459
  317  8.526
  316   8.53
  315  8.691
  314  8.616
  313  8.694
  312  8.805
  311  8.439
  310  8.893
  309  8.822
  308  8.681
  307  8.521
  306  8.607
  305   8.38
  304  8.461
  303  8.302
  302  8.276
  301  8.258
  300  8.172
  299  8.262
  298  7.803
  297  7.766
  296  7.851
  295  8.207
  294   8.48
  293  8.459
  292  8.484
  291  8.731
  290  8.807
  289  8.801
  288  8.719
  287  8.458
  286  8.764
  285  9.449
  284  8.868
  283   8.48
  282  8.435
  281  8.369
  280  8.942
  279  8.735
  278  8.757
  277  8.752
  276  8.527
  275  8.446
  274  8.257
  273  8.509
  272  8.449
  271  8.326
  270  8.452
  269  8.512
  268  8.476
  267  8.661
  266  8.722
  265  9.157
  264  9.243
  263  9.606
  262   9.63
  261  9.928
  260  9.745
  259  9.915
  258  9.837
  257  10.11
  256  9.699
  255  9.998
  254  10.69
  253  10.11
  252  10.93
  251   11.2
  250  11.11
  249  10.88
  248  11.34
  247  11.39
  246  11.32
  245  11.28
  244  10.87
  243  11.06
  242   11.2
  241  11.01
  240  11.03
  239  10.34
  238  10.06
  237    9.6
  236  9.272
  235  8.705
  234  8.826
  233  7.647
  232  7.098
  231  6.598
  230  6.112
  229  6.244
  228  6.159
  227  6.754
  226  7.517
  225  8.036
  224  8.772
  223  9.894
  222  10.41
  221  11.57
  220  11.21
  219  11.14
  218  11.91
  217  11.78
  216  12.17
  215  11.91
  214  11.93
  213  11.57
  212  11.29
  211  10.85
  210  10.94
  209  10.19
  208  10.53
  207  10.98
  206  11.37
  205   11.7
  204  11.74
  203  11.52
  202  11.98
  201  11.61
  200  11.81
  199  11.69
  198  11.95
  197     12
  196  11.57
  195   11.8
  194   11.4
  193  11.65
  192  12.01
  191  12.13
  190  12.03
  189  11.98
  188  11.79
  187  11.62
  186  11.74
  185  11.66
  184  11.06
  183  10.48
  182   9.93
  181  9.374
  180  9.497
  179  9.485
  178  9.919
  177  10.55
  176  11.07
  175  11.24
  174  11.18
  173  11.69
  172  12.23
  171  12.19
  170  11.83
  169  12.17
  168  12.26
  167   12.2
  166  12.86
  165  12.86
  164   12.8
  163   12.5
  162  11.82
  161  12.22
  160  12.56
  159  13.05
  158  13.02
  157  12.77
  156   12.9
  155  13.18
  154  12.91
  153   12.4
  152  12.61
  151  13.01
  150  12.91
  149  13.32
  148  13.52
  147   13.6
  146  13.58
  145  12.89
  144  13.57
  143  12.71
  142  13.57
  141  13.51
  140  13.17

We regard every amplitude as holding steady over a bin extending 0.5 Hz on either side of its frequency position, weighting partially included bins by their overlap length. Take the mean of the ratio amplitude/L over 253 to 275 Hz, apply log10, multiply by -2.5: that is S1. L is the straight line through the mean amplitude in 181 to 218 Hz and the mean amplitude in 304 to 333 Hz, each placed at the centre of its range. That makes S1 0.094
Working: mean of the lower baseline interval 11.5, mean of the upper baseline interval 8.86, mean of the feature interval 9.24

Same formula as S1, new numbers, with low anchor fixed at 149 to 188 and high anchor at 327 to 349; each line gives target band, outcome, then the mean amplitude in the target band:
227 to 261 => 0.132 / 9.7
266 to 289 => 0.222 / 8.61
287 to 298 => 0.231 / 8.4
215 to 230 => 0.181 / 9.51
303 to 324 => 0.175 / 8.63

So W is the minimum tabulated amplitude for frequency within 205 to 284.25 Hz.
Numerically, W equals 6.112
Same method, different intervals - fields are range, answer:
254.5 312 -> 7.766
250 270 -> 8.452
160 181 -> 9.374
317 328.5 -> 8.406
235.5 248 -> 9.272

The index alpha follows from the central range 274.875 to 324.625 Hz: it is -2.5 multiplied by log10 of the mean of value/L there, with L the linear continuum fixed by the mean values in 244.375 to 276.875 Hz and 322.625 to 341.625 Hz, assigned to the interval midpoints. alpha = 0.14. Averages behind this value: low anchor 9.7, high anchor 9.8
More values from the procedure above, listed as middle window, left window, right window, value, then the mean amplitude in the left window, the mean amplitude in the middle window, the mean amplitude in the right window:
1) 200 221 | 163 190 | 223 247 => -0.14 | 11.4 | 11.4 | 9.01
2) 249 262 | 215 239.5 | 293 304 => -0.17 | 9.13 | 10.3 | 8.17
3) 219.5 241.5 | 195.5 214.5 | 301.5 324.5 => 0.22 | 11.4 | 8.77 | 8.61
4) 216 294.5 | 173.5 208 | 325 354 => 0.14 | 11.3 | 9.35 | 9.82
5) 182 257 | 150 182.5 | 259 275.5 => -0.03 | 11.9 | 10.6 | 8.91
